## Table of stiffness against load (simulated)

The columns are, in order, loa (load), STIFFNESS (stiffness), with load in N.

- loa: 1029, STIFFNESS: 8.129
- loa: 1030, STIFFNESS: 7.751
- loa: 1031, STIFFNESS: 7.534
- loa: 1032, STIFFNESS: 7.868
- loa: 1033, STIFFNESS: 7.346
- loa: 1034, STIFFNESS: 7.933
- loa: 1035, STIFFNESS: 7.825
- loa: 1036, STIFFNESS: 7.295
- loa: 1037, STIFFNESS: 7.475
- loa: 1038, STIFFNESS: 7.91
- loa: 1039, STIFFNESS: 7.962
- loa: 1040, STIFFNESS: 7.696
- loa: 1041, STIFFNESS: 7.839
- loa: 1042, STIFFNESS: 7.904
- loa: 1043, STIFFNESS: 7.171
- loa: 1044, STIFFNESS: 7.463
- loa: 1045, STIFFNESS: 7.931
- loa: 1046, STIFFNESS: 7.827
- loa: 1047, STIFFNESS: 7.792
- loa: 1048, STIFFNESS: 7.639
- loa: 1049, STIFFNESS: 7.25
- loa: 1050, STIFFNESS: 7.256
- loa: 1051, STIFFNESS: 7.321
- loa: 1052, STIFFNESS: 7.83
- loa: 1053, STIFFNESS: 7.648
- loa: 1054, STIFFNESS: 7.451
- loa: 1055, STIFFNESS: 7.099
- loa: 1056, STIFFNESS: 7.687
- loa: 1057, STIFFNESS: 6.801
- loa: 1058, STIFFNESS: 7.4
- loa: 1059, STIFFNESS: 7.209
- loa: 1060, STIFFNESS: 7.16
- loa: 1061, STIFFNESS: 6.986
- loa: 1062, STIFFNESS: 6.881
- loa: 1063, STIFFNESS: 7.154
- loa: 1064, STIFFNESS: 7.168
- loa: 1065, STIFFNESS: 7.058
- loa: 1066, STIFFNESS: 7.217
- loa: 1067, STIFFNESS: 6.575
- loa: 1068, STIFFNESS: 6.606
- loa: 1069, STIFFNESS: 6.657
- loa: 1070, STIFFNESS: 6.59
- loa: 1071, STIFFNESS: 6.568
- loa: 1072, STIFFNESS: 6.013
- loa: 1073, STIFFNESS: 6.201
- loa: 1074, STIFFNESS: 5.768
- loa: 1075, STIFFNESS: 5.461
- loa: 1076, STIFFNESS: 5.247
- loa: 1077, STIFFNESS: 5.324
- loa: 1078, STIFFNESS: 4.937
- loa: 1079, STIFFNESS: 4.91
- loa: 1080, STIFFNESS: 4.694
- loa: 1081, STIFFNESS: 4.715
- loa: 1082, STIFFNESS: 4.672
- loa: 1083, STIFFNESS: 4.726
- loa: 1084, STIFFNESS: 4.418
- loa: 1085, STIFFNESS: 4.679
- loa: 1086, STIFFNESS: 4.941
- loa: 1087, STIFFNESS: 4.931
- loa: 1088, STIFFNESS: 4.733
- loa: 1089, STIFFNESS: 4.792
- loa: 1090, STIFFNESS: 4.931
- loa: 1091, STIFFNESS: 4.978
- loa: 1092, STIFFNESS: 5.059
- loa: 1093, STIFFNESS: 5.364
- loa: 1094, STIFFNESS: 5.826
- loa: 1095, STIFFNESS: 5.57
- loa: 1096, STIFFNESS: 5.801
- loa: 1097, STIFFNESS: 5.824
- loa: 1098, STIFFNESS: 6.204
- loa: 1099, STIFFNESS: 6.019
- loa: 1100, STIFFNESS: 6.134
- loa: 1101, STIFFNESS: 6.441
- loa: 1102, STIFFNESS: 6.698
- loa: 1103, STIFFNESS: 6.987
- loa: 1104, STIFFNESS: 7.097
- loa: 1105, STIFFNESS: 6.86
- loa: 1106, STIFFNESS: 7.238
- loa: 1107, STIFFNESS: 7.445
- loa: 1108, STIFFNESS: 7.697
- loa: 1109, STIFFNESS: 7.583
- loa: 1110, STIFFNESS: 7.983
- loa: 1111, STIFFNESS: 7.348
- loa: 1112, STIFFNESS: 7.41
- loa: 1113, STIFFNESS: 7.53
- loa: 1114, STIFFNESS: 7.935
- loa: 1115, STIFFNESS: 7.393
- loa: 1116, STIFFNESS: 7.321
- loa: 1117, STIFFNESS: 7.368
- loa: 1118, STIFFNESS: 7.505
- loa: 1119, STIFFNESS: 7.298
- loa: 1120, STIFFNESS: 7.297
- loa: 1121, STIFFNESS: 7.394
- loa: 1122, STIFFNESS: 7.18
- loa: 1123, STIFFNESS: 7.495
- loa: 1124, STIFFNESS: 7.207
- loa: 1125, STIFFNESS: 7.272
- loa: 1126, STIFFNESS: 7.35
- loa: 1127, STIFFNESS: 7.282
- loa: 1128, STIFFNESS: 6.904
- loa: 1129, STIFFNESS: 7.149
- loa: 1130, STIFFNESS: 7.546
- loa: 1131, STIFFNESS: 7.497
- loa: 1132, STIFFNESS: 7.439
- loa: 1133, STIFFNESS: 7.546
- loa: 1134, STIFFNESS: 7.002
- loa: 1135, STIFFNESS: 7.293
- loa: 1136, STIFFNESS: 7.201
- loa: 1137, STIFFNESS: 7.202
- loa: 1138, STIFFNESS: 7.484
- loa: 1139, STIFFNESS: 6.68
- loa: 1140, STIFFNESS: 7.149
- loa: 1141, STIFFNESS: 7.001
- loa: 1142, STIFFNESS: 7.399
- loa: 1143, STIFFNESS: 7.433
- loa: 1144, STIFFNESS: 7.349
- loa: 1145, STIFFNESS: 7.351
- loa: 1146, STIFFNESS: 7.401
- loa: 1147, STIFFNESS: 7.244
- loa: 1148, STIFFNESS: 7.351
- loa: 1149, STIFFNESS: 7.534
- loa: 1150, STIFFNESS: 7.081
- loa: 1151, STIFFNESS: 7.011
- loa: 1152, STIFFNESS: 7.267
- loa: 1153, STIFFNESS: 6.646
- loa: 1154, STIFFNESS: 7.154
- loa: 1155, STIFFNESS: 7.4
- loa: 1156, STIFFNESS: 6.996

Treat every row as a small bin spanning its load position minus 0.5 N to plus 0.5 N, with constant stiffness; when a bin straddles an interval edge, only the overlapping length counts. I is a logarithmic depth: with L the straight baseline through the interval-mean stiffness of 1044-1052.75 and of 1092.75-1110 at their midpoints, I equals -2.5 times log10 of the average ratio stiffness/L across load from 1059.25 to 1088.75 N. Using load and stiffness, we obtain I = 0.22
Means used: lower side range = 7.6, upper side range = 6.58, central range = 5.83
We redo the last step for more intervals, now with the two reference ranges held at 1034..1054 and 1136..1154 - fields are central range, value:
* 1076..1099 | 0.408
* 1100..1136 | 0.004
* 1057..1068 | 0.076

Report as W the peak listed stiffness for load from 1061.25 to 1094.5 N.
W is 7.217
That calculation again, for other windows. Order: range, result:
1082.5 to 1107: 7.445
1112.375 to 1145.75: 7.935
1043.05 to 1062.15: 7.931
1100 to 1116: 7.983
